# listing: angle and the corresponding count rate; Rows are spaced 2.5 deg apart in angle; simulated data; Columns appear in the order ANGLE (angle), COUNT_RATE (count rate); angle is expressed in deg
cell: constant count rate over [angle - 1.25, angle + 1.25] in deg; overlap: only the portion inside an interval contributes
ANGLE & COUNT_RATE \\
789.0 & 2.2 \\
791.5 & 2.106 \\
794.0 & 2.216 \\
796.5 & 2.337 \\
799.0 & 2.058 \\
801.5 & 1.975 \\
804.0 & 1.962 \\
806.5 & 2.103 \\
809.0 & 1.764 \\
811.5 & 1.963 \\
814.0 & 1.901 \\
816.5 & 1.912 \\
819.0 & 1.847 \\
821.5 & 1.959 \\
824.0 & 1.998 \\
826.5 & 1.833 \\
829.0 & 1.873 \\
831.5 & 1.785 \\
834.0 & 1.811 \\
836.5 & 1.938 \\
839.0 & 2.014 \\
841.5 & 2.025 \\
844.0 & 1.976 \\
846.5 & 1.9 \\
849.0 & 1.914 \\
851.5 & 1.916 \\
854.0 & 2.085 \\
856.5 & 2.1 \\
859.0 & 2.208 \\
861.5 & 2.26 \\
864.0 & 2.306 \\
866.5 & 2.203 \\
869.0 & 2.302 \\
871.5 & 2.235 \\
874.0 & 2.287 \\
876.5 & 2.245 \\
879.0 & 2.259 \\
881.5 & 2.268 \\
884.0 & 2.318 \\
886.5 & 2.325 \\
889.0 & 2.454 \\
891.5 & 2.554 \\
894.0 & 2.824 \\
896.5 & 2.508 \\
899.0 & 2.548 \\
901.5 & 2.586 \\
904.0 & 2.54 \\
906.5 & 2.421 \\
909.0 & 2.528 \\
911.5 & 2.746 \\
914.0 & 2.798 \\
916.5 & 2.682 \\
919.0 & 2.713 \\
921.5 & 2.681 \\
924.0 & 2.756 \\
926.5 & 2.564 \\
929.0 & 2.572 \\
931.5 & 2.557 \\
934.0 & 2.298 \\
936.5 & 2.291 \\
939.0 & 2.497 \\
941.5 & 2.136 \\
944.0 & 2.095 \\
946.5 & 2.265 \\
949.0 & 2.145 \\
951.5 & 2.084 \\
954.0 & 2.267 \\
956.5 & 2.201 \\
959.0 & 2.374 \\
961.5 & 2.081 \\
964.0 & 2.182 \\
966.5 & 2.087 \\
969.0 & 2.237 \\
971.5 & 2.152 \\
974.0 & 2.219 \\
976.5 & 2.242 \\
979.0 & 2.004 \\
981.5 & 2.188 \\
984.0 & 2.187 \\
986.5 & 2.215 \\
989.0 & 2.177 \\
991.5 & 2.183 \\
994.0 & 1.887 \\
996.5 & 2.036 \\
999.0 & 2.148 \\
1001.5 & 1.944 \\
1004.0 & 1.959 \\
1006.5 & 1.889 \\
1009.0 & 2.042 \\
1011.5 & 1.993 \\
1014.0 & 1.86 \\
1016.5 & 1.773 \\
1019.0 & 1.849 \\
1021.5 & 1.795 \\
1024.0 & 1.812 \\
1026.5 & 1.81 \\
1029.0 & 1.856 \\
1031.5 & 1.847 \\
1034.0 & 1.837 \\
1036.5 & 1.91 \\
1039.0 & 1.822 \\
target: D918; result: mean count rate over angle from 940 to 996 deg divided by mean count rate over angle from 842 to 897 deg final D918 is 0.97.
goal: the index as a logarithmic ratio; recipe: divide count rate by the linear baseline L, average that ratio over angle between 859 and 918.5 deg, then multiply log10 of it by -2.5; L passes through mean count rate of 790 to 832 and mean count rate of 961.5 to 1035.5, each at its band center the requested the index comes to -0.22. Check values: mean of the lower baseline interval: 1.98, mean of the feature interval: 2.44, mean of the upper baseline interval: 2.01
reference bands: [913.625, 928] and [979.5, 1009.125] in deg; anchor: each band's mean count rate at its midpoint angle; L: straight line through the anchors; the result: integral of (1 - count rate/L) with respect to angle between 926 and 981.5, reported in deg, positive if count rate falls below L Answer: 3.8 deg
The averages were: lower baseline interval 2.69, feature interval 2.25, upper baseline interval 2.07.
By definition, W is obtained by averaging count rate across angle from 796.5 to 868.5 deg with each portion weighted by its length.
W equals 1.99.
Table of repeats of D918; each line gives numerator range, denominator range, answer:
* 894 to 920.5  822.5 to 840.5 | 1.38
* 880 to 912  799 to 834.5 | 1.31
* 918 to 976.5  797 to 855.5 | 1.20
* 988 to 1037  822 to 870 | 0.95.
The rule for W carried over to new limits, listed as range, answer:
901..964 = 2.43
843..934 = 2.39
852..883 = 2.22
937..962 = 2.22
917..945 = 2.48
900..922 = 2.63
